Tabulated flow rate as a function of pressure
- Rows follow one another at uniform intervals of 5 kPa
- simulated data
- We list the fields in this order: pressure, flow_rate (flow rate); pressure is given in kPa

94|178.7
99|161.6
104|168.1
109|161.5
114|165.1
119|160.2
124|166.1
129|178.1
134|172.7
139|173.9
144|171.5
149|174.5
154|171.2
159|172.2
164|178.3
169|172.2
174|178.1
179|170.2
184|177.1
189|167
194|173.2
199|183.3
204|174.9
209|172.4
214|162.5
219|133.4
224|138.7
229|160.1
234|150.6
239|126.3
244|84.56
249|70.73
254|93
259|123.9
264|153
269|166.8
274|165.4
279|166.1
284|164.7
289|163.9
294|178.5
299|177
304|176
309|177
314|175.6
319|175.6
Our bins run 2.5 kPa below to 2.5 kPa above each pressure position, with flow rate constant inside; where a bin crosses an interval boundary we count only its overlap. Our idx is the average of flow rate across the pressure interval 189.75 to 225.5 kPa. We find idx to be 164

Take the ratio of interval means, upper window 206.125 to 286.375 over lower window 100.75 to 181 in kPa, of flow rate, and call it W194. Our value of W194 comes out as 0.82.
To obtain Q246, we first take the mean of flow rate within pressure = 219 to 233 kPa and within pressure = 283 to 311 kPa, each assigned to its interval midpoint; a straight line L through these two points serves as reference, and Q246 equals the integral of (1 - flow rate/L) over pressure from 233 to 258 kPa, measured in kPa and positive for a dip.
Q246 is 8.1 kPa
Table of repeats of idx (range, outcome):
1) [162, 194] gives 174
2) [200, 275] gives 139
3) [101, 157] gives 169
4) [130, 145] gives 173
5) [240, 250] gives 86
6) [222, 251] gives 122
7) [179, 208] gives 175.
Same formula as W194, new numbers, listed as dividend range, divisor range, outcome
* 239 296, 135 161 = 0.80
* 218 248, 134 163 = 0.75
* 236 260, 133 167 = 0.57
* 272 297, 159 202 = 0.96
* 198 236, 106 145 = 0.94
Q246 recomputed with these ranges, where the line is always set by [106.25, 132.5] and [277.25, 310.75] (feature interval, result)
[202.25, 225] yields 1.67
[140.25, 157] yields -0.51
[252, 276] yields 4.23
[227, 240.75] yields 1.93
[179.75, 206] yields -0.94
